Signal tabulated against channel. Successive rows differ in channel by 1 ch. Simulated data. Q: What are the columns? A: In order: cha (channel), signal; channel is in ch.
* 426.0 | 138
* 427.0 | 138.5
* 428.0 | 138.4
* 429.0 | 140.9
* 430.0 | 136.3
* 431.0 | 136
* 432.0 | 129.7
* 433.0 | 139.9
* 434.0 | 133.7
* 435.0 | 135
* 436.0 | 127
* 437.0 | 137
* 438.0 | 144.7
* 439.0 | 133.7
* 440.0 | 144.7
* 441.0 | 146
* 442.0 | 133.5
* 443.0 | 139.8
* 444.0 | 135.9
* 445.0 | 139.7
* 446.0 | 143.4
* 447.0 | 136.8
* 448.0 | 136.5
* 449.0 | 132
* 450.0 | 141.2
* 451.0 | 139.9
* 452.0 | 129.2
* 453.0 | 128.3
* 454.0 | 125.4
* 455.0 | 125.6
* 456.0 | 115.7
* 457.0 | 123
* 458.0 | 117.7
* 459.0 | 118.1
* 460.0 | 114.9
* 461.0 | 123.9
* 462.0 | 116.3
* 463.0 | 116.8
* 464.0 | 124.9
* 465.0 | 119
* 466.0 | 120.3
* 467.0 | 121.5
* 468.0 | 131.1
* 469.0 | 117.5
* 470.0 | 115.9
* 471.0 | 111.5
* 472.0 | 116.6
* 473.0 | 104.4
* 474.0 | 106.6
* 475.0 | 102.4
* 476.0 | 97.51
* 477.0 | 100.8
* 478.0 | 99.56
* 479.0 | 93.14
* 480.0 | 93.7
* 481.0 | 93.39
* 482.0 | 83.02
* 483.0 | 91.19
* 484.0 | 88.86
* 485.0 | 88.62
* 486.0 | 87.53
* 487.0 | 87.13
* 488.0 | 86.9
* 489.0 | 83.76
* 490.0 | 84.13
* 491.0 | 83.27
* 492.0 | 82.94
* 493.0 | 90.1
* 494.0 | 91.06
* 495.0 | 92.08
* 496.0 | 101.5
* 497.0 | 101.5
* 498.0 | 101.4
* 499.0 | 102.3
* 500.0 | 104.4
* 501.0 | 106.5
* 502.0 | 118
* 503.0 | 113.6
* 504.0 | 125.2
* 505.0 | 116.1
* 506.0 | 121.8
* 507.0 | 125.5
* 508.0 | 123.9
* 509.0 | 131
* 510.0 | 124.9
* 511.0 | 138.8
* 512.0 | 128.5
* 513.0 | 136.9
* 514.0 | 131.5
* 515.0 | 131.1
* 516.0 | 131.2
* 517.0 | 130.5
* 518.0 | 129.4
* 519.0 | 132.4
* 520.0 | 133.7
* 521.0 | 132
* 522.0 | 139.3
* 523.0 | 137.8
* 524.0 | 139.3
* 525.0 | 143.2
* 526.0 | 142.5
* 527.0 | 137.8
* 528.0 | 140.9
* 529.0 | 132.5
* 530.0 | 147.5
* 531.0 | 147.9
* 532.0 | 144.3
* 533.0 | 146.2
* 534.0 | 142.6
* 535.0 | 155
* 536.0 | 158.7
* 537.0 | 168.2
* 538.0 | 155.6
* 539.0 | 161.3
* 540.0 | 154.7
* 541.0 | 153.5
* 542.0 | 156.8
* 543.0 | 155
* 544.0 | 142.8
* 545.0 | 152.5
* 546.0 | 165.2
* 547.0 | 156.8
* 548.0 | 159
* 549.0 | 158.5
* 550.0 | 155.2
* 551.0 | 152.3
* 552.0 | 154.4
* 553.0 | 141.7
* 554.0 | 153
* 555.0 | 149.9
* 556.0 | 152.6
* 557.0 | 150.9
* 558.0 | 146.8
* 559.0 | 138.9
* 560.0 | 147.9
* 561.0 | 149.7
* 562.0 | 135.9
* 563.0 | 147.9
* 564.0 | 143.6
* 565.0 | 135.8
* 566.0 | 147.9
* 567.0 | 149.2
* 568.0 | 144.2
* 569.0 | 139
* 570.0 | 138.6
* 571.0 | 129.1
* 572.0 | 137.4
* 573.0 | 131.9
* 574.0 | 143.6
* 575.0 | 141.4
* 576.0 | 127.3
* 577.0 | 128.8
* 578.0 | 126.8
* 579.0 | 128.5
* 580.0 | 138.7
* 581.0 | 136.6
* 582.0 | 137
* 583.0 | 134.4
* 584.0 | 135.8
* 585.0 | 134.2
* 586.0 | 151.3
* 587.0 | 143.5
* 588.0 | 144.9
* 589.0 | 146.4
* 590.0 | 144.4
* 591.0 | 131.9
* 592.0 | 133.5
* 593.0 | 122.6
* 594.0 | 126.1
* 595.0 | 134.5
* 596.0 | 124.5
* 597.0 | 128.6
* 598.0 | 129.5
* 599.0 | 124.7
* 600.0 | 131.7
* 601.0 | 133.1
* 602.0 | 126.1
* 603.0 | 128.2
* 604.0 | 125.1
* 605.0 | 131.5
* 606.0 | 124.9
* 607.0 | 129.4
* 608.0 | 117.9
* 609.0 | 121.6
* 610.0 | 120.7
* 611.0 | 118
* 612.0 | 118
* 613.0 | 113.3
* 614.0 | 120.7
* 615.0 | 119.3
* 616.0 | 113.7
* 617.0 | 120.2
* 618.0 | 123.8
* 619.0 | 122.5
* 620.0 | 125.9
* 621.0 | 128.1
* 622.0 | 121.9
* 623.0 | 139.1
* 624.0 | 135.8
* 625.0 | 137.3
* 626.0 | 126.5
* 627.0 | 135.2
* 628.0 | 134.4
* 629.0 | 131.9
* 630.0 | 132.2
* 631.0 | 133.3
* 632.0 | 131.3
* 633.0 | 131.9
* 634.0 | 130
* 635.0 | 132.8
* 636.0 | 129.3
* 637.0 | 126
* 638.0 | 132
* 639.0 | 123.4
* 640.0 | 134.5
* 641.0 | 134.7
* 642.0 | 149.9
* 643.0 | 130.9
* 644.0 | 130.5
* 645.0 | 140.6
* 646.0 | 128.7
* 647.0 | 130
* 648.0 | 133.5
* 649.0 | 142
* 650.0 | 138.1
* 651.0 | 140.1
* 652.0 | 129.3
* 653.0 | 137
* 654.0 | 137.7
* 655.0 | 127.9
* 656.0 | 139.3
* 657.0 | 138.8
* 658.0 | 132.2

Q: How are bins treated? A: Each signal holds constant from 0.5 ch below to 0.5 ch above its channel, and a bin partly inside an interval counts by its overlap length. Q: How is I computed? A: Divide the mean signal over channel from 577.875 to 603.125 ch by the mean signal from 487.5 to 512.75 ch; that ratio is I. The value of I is 1.2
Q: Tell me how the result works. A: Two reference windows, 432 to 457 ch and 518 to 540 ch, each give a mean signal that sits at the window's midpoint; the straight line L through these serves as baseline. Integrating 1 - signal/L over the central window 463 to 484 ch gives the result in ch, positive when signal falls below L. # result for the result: 4.7 ch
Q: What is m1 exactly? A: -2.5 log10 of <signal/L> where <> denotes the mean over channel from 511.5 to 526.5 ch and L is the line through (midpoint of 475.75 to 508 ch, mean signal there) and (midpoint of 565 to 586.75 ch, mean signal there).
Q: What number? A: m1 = -0.21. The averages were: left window 98.4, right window 137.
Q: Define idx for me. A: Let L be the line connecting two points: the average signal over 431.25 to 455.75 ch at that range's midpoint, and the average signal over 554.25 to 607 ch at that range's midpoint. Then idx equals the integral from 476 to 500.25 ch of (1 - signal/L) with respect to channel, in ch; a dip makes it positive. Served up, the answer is 7.82 ch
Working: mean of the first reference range 136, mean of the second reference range 137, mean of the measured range 92.2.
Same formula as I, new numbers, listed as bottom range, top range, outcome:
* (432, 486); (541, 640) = 1.13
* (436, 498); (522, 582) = 1.28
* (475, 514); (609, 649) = 1.24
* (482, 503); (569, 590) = 1.46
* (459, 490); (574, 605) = 1.28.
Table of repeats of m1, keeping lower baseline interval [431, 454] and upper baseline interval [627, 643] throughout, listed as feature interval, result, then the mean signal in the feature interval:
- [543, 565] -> -0.121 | 150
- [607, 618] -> 0.120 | 119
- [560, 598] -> -0.028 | 137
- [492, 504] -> 0.305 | 102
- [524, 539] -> -0.099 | 148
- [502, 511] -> 0.099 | 123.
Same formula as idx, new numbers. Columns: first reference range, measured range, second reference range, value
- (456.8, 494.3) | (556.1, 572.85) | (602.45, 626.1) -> -3.7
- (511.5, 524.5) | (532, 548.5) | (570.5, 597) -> -2.6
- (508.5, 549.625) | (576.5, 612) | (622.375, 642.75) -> 1.6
